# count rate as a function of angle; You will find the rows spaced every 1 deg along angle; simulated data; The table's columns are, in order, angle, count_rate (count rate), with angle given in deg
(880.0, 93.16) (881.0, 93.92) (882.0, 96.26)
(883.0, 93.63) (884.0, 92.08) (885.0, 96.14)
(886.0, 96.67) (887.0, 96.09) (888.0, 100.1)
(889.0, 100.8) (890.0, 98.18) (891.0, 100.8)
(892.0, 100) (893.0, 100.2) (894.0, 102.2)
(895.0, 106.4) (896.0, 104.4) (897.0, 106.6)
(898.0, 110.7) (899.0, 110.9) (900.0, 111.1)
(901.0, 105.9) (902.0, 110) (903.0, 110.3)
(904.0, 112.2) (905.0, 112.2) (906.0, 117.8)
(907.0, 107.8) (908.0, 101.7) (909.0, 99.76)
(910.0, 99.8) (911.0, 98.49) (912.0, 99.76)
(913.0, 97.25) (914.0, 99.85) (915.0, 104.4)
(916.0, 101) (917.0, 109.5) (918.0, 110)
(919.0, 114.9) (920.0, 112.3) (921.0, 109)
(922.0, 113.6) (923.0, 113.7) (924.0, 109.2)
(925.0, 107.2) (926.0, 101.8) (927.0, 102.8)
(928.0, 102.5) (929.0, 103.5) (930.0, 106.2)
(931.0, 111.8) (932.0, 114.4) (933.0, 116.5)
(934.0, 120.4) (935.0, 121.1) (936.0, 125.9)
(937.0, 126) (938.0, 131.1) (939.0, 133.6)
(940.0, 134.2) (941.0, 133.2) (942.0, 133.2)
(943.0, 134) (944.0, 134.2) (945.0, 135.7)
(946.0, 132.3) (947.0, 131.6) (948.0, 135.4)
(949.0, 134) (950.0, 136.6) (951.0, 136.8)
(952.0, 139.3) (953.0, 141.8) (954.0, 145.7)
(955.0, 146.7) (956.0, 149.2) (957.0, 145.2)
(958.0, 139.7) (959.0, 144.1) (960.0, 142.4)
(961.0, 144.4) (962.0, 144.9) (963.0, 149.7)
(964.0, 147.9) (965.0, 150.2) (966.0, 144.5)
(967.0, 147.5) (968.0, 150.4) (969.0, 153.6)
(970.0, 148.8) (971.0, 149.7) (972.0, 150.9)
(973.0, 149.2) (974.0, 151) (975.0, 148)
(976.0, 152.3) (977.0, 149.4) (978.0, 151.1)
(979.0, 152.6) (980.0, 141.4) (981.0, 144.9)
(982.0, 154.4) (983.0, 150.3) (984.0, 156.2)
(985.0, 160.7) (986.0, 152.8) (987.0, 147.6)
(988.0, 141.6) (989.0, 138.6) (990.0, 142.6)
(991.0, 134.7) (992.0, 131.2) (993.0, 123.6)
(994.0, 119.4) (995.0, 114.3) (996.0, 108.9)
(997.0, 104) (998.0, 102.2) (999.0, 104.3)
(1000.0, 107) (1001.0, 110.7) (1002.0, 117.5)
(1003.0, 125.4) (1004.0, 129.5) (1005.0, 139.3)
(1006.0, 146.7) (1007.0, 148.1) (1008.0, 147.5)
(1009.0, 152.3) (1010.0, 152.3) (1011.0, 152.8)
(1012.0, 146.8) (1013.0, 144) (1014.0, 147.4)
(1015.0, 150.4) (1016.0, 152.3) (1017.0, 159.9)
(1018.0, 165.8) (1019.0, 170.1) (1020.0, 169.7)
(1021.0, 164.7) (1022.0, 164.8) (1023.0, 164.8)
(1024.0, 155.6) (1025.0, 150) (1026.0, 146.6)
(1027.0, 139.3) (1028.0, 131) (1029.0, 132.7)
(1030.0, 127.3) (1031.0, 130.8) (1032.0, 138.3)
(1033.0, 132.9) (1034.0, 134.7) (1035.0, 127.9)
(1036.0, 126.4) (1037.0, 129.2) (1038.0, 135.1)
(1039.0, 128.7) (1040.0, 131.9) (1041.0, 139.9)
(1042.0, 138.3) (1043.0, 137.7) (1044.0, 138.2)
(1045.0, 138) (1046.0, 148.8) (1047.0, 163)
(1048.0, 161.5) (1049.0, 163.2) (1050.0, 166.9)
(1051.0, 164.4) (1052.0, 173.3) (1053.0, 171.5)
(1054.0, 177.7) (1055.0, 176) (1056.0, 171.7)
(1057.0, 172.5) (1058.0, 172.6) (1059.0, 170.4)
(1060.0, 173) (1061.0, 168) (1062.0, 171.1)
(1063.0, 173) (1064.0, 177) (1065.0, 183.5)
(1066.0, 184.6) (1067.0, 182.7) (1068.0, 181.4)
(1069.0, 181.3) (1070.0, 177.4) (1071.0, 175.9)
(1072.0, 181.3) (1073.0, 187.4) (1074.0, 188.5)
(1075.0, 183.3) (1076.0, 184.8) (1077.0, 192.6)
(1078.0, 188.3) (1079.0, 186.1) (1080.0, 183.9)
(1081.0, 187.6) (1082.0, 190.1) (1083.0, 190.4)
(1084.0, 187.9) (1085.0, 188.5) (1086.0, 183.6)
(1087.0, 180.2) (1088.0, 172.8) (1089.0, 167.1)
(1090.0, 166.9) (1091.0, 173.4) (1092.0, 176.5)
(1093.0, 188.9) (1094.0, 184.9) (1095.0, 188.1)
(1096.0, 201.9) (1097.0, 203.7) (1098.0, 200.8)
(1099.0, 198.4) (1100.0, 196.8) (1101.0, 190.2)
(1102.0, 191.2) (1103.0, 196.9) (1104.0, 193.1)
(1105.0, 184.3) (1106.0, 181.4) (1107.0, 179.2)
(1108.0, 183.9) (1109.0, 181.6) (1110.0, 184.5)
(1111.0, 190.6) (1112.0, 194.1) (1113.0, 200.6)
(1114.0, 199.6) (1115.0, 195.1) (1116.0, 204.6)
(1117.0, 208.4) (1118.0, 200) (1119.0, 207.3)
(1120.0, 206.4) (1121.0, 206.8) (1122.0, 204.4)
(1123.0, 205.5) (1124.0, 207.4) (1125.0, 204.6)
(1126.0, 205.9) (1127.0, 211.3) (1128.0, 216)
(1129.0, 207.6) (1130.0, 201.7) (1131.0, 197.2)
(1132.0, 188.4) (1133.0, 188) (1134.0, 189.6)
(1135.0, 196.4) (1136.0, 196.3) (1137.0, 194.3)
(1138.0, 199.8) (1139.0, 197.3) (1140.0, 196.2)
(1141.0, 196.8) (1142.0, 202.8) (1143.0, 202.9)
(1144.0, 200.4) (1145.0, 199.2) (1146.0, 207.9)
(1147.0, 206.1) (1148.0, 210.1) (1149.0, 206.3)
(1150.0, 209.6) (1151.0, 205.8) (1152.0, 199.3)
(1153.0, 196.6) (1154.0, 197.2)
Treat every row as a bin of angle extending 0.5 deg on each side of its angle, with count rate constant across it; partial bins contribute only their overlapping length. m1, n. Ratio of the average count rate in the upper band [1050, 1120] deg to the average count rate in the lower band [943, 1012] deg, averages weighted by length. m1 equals 1.3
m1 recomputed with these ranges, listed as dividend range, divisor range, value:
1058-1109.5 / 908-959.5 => 1.52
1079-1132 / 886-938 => 1.80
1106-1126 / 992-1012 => 1.56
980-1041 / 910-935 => 1.29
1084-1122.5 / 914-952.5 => 1.59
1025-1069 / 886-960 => 1.33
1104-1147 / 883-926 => 1.89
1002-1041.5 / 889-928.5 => 1.36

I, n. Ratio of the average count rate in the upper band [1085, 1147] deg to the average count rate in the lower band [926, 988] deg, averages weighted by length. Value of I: 1.41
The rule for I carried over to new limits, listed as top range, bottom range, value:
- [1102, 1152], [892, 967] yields 1.65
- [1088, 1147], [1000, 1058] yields 1.32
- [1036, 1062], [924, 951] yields 1.27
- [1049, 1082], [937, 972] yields 1.26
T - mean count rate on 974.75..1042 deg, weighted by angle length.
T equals 140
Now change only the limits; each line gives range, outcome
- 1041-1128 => 183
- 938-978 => 143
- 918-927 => 110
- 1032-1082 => 165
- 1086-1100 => 185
